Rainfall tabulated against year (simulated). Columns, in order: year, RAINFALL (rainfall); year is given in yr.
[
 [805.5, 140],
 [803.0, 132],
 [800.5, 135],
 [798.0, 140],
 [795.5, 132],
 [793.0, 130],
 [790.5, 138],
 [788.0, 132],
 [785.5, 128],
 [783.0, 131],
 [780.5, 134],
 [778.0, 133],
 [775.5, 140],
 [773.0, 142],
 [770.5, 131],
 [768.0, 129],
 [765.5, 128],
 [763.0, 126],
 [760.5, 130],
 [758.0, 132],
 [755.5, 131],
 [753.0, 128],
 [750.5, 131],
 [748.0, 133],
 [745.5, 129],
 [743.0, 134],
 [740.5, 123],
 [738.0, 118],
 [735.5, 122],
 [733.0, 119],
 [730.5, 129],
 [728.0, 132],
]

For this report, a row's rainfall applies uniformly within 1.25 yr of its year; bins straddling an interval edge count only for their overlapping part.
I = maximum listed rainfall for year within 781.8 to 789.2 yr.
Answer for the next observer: 132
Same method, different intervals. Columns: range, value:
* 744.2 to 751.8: 133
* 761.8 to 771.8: 131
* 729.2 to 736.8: 129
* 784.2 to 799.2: 140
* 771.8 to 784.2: 142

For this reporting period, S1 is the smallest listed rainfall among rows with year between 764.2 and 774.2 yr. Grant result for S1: 128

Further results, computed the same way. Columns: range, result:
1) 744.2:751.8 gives 129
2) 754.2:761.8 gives 130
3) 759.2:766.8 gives 126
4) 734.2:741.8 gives 118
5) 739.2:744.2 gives 123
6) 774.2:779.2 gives 133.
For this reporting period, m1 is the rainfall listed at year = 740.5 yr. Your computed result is 123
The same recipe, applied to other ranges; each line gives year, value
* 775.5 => 140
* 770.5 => 131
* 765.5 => 128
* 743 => 134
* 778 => 133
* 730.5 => 129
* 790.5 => 138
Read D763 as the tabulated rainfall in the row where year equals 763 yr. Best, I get 126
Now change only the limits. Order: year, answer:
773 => 142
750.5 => 131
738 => 118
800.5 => 135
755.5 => 131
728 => 132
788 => 132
